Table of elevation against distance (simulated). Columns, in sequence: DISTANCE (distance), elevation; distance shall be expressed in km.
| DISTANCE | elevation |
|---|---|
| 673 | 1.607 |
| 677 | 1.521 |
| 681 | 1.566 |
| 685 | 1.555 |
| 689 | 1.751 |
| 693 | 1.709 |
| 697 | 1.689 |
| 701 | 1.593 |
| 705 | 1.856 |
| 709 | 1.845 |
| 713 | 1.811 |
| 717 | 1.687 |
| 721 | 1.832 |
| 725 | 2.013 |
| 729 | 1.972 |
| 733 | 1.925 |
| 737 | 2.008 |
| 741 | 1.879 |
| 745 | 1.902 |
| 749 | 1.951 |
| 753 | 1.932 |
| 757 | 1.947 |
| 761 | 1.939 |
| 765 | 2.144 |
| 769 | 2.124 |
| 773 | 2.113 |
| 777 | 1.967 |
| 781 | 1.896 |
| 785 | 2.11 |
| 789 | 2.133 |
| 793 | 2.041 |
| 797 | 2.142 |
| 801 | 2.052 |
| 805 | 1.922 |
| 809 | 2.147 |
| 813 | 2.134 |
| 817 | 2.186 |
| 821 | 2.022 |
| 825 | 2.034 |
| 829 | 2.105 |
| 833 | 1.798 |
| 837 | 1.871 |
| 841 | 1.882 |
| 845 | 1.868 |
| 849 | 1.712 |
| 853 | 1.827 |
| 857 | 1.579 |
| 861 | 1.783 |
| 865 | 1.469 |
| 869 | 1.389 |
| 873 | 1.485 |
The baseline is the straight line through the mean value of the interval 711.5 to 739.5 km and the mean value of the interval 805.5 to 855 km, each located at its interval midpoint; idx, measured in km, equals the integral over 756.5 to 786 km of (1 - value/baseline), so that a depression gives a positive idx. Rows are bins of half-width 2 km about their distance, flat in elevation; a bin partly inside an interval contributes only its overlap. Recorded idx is -1.64 km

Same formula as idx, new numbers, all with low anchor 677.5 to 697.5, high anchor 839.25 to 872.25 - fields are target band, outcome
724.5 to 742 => -3.26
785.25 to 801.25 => -4.16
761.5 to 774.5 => -3.50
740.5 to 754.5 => -2.24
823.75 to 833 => -1.88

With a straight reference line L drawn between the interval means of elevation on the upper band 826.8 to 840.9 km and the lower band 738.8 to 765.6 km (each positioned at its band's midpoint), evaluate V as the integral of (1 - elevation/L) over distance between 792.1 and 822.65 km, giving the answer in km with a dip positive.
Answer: -2.4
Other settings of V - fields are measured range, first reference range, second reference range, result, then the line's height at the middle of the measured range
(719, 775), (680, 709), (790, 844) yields -4.4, 1.83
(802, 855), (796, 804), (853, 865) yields -2.5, 1.88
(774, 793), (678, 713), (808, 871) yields -2.5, 1.8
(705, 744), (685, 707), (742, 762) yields -1.4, 1.82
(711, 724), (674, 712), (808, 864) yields -0.6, 1.72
